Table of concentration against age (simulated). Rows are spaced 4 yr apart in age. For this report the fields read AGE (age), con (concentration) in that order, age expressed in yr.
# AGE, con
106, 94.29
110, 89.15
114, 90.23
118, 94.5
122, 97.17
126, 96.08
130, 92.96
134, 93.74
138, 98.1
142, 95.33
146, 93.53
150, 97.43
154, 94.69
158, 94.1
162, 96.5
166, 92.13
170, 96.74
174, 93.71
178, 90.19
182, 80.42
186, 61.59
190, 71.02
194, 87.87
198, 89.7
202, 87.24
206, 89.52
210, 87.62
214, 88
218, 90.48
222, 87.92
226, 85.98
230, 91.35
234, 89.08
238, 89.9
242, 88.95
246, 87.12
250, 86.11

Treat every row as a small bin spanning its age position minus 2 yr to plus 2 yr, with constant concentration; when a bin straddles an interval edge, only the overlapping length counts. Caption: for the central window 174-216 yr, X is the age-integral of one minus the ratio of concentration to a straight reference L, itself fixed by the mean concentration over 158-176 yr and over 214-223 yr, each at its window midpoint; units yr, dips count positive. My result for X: 3.6 yr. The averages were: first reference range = 94.7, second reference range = 89.1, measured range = 83.8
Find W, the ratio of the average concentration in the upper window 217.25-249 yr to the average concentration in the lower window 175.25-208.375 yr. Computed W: 1.07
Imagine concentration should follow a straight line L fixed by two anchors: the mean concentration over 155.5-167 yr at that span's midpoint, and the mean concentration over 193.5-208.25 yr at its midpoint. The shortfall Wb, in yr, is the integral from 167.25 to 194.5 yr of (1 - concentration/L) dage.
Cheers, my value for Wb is 2.6 yr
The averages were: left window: 94.4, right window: 88.6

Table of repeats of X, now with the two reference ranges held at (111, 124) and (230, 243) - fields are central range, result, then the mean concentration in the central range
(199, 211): 0.3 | 88.3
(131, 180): -1.2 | 94.6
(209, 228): 0.5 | 88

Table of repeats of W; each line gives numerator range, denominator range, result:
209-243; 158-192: 1.04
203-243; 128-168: 0.94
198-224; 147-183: 0.95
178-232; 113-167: 0.89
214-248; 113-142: 0.94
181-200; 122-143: 0.82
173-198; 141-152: 0.85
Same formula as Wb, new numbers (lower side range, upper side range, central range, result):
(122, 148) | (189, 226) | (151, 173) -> -0.67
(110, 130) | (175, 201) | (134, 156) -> -1.62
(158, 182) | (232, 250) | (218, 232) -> 0.11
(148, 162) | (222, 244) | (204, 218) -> 0.33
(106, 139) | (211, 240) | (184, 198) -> 2.28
